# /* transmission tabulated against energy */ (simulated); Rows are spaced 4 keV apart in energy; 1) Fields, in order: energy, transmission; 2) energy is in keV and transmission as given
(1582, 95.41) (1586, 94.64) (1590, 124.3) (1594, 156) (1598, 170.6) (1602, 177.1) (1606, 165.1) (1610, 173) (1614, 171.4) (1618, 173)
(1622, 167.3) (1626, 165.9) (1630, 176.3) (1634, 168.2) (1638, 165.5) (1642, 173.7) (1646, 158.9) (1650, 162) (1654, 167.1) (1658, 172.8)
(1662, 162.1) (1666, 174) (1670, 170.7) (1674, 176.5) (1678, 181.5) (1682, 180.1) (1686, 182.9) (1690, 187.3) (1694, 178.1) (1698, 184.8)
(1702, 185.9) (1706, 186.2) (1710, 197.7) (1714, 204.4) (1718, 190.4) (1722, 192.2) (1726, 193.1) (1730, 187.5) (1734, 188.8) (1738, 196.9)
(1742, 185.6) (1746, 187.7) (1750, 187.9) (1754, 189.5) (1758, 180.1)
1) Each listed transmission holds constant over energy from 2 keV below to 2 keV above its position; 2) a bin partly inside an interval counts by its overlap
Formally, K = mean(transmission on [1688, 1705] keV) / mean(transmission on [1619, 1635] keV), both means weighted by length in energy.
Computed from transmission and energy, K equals 1.09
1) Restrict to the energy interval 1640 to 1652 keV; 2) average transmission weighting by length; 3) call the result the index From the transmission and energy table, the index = 165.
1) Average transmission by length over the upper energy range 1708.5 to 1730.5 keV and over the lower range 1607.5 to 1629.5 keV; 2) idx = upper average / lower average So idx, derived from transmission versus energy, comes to 1.14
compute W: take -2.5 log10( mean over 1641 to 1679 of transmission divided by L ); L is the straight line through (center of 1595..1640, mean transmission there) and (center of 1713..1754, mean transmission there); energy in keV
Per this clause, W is 0.05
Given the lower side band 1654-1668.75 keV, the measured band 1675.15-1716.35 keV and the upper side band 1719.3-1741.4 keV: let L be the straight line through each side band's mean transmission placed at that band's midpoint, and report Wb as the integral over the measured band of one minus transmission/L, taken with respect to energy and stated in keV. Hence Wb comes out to -1.5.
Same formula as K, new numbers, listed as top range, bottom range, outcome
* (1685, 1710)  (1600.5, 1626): 1.09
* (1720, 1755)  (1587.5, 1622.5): 1.16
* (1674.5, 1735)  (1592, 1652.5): 1.12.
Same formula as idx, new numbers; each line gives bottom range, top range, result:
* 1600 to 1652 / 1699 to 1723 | 1.14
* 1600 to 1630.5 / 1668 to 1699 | 1.05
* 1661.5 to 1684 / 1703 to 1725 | 1.11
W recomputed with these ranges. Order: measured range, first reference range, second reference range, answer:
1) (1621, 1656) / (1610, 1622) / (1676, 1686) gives 0.05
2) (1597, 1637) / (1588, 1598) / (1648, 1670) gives -0.11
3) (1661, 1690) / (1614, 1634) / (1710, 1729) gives 0.04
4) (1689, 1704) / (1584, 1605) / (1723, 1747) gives -0.04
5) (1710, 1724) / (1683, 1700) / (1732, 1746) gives -0.05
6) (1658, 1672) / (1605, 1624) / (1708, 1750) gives 0.06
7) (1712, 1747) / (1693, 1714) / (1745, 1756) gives -0.02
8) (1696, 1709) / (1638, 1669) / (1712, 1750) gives -0.02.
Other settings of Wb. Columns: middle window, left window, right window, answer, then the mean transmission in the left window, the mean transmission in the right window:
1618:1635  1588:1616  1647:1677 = -0.5 keV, 162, 169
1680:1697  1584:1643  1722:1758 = -0.4 keV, 161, 189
